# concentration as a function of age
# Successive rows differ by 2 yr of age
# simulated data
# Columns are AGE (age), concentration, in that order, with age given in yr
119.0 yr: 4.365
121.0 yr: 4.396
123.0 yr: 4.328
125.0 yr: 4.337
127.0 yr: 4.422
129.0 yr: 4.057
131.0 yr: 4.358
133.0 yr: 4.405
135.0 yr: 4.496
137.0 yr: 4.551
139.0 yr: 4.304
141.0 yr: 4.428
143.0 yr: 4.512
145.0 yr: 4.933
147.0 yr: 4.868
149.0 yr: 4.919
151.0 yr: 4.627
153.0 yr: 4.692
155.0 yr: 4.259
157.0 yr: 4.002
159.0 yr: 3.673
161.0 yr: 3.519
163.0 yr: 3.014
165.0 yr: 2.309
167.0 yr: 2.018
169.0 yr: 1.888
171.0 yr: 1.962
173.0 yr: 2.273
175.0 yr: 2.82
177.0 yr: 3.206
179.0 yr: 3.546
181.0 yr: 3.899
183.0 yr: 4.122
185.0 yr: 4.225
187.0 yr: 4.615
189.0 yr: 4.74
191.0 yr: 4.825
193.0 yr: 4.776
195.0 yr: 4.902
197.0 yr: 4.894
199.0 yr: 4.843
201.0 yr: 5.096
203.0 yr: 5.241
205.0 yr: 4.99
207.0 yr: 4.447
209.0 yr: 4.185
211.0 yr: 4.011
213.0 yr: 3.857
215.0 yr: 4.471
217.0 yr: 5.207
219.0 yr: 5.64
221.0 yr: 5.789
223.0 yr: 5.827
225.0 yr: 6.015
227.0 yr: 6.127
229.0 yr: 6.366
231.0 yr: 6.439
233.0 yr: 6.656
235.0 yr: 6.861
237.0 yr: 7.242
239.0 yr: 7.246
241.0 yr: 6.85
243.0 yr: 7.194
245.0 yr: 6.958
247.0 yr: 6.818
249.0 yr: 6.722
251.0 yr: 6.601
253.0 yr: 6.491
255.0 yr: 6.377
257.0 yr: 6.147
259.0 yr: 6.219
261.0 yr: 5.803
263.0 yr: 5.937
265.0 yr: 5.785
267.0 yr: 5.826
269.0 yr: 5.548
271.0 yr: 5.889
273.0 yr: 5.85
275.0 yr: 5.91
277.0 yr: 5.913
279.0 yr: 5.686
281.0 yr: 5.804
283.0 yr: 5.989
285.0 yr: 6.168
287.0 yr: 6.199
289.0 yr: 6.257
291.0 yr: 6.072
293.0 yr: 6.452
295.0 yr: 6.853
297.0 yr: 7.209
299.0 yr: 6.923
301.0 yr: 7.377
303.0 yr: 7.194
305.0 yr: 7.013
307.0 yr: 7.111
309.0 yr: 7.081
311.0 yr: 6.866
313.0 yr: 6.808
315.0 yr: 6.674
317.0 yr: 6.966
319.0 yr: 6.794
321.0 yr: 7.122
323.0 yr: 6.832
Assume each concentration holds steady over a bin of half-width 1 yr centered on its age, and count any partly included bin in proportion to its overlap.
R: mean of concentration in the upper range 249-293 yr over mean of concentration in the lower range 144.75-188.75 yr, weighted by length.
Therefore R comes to 1.68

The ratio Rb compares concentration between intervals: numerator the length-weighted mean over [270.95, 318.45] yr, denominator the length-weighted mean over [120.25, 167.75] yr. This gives 1.6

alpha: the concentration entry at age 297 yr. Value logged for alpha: 7.209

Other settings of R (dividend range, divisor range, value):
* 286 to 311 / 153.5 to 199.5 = 1.86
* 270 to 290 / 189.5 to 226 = 1.21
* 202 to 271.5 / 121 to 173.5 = 1.52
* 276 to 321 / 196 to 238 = 1.22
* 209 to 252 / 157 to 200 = 1.68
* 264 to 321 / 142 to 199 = 1.66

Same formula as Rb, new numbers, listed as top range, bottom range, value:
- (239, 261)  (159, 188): 2.12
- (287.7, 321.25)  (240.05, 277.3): 1.10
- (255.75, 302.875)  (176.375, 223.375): 1.33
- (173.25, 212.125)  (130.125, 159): 0.97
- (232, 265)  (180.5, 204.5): 1.40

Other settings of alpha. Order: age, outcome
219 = 5.64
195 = 4.902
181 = 3.899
